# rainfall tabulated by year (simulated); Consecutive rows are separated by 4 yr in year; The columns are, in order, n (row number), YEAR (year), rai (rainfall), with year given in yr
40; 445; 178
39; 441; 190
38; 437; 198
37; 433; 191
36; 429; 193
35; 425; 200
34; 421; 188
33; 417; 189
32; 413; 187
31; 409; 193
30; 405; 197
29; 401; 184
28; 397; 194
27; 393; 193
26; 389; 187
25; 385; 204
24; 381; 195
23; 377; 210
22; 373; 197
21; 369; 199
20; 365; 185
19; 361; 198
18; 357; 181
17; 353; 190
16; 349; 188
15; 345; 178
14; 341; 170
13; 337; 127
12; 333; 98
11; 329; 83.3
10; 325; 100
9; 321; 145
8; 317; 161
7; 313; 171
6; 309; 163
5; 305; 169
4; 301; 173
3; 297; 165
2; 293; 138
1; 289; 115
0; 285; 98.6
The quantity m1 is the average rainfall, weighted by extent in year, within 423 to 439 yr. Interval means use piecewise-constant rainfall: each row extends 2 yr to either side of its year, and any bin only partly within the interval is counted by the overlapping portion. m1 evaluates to 196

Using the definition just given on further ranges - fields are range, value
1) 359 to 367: 192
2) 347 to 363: 189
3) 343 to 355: 185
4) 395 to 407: 192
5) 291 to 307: 161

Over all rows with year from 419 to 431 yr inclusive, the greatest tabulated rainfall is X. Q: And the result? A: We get 200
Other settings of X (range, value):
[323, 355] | 190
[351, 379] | 210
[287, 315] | 173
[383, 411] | 204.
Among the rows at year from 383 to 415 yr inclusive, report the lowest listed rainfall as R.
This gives 184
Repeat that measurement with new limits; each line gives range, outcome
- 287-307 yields 115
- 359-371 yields 185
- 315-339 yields 83.3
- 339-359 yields 170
